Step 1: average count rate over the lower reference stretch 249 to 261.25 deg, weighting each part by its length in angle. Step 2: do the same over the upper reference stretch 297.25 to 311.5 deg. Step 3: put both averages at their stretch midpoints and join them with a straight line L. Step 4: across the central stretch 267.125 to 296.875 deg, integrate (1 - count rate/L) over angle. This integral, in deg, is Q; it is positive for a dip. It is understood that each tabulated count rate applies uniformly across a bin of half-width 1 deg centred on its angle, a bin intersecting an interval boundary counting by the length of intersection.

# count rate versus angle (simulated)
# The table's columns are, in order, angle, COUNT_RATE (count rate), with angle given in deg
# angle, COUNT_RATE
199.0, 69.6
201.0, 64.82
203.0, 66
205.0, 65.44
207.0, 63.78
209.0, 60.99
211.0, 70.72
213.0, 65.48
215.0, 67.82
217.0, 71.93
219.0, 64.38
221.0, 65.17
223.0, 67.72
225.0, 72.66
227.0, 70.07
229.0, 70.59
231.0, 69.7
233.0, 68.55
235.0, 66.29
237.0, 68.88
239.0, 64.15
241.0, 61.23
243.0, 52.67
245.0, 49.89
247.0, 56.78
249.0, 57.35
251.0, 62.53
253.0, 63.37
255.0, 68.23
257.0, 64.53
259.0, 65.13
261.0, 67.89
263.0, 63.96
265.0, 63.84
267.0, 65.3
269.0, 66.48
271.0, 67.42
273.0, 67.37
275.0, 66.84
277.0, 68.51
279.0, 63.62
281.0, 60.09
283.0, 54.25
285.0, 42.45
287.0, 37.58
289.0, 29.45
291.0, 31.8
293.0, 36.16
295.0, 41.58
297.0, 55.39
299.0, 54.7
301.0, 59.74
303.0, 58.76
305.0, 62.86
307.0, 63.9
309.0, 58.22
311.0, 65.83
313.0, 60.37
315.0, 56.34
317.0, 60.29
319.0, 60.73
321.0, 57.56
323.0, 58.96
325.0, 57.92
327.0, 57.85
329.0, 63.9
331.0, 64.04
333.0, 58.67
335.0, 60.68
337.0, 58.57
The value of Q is 4.5 deg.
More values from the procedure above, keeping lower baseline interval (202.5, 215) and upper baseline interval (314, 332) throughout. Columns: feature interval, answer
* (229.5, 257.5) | 0.6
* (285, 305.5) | 5.0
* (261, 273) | -0.6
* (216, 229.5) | -0.8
